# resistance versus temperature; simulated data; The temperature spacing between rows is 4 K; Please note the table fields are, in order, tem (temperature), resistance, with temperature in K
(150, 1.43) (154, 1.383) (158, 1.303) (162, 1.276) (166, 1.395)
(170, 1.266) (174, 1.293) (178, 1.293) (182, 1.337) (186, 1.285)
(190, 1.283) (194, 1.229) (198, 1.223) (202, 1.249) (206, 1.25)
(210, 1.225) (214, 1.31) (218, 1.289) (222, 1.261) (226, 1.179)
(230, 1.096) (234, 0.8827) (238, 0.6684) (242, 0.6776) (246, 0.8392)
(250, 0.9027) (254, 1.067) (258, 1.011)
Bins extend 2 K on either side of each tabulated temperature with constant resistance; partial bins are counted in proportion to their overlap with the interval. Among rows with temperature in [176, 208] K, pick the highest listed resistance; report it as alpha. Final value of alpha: 1.337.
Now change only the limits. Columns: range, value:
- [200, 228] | 1.31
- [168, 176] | 1.293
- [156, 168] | 1.395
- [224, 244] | 1.179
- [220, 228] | 1.261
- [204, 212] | 1.25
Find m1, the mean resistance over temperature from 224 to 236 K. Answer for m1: 1.05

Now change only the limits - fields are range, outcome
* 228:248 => 0.833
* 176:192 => 1.3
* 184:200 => 1.25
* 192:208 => 1.24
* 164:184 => 1.32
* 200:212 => 1.24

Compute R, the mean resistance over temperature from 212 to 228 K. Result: 1.26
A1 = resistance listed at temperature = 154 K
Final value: 1.383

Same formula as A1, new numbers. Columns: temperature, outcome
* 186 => 1.285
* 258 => 1.011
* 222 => 1.261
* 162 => 1.276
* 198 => 1.223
